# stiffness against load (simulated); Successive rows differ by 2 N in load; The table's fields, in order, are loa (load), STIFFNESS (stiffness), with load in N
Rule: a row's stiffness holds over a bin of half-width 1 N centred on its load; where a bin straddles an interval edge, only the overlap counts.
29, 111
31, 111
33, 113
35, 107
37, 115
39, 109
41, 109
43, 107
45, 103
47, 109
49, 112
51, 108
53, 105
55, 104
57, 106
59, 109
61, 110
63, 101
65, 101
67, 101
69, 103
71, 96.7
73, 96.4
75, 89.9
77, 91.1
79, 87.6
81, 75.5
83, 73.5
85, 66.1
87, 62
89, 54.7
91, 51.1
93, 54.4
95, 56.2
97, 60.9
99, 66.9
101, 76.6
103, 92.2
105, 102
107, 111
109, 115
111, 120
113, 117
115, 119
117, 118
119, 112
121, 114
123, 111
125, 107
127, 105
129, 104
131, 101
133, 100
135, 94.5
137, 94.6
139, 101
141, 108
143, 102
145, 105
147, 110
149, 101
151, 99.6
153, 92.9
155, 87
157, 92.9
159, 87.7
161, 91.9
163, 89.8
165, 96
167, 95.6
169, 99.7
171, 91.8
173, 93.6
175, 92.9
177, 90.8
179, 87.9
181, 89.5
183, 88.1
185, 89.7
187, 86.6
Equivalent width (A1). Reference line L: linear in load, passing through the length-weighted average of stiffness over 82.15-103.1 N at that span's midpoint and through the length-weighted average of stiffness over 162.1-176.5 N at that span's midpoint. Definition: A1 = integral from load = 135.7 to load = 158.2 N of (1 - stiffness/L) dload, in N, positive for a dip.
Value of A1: -3.8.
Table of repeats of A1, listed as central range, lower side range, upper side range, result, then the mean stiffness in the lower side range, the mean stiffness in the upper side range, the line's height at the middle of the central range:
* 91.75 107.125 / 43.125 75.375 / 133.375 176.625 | 3.89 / 104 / 96.5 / 101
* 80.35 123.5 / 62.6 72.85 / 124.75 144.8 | 5.76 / 100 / 102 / 101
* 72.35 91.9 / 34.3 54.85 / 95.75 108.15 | 3.93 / 108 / 84.7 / 92.8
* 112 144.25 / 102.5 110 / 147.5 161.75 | -1.99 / 106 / 93.9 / 100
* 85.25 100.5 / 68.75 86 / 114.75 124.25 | 5.91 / 85.9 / 114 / 96.4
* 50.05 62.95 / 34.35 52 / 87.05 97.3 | -1.70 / 109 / 55.7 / 94.4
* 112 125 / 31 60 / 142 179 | -1.87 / 108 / 95.4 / 100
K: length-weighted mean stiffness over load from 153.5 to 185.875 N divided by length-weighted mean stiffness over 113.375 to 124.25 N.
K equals 0.80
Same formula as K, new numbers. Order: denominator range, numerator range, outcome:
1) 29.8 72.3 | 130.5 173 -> 0.91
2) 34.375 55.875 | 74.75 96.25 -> 0.63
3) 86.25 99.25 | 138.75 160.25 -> 1.72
